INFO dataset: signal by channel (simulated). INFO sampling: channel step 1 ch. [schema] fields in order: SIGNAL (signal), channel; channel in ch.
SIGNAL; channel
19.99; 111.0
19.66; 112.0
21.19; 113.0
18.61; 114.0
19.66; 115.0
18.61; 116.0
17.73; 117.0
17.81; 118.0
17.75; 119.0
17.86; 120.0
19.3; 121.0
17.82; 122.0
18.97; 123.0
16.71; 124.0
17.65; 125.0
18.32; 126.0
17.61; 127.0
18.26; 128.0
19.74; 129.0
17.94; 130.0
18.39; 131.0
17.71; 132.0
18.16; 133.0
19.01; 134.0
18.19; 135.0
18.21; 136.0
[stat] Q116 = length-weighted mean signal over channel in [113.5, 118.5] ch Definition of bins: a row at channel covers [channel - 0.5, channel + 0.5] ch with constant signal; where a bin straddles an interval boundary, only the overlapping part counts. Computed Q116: 18.5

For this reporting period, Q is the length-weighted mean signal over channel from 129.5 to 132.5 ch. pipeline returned 18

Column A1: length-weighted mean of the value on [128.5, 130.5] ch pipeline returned 18.8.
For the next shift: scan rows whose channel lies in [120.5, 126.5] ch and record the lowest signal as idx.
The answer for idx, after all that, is 16.71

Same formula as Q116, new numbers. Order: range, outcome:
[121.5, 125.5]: 17.8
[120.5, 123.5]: 18.7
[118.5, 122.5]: 18.2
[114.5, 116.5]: 19.1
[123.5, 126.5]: 17.6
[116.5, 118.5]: 17.8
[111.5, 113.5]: 20.4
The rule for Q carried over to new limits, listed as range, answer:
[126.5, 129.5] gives 18.5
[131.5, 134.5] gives 18.3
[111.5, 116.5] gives 19.5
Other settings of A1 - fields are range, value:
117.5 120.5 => 17.8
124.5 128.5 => 18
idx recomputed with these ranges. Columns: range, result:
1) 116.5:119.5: 17.73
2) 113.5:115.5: 18.61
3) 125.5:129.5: 17.61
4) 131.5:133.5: 17.71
